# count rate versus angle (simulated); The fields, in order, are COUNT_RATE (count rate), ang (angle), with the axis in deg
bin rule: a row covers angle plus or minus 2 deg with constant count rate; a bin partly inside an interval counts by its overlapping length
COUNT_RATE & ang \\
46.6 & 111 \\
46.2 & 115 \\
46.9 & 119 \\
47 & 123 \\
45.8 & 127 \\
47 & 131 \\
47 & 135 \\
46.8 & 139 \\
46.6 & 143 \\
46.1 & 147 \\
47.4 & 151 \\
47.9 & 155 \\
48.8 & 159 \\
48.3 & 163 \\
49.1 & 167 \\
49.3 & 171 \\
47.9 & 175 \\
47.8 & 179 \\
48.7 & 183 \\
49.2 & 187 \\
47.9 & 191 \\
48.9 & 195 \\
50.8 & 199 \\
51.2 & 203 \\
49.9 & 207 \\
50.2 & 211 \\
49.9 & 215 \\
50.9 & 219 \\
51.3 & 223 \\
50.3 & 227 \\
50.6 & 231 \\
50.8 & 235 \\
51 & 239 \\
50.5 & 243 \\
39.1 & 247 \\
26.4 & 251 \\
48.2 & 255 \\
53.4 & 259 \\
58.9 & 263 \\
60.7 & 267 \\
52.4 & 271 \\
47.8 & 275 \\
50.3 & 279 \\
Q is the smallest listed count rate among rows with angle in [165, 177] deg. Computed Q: 47.9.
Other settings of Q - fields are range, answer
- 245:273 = 26.4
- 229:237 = 50.6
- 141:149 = 46.1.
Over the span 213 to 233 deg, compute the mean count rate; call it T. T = 50.6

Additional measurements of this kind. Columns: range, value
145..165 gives 47.7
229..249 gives 48.4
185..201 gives 49.2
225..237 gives 50.6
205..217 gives 50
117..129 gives 46.6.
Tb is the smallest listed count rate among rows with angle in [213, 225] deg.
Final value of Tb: 49.9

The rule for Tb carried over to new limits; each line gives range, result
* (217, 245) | 50.3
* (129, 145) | 46.6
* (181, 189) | 48.7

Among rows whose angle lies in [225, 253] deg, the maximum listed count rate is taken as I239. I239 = 51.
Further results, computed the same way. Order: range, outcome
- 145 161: 48.8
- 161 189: 49.3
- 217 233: 51.3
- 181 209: 51.2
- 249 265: 58.9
